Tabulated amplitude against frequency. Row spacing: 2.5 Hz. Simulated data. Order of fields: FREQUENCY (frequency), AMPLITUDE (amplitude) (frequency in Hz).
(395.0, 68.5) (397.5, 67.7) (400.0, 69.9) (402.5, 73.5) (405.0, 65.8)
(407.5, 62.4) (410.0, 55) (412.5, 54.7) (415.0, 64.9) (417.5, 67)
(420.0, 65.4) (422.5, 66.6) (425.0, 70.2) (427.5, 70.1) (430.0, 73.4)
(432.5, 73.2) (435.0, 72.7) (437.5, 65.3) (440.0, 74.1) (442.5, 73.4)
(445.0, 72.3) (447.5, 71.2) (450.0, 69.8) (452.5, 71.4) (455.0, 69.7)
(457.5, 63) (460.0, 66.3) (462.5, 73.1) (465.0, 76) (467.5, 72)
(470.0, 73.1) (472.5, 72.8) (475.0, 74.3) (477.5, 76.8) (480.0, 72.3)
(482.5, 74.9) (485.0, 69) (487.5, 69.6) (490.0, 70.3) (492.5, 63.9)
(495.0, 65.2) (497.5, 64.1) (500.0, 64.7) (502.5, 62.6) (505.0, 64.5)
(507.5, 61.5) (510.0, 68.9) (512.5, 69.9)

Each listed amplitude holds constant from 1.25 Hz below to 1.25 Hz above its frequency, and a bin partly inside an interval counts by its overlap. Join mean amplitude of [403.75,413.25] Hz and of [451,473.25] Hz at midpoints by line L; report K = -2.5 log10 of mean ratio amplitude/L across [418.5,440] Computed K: -0.095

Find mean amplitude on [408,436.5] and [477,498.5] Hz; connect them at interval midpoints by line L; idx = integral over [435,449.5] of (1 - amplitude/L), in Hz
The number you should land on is -0.8 Hz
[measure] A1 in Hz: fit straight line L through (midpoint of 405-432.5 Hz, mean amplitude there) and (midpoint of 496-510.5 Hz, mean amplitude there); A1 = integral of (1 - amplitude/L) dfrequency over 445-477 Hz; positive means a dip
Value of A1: -3.2 Hz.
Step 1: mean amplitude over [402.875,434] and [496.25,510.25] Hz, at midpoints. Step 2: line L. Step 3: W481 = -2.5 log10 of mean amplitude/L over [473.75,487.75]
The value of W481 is -0.13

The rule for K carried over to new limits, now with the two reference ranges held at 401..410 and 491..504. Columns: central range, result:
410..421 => 0.058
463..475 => -0.140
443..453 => -0.101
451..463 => -0.059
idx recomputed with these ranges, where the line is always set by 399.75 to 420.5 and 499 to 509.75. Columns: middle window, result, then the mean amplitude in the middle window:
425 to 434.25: -1.2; 72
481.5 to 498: -1.1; 68.2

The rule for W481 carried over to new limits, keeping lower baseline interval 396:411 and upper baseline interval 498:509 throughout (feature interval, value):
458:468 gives -0.11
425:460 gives -0.09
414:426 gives -0.02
